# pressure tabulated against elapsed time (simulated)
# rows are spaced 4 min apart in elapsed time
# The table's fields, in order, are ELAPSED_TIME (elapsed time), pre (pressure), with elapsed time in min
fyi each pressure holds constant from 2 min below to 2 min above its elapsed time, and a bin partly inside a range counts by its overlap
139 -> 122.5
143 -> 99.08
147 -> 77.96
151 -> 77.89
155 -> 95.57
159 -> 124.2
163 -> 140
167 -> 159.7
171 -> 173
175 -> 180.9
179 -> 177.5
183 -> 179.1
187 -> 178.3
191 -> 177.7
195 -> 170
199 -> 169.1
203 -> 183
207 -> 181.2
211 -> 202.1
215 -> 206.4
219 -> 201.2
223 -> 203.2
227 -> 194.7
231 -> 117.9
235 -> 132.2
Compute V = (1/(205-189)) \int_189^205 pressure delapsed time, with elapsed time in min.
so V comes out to 175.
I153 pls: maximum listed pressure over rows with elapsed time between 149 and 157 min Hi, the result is 95.57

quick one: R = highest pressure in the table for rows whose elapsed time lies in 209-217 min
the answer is 206.4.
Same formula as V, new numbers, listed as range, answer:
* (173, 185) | 179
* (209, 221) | 203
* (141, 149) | 88.5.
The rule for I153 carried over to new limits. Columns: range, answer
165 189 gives 180.9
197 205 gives 183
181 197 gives 179.1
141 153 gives 99.08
